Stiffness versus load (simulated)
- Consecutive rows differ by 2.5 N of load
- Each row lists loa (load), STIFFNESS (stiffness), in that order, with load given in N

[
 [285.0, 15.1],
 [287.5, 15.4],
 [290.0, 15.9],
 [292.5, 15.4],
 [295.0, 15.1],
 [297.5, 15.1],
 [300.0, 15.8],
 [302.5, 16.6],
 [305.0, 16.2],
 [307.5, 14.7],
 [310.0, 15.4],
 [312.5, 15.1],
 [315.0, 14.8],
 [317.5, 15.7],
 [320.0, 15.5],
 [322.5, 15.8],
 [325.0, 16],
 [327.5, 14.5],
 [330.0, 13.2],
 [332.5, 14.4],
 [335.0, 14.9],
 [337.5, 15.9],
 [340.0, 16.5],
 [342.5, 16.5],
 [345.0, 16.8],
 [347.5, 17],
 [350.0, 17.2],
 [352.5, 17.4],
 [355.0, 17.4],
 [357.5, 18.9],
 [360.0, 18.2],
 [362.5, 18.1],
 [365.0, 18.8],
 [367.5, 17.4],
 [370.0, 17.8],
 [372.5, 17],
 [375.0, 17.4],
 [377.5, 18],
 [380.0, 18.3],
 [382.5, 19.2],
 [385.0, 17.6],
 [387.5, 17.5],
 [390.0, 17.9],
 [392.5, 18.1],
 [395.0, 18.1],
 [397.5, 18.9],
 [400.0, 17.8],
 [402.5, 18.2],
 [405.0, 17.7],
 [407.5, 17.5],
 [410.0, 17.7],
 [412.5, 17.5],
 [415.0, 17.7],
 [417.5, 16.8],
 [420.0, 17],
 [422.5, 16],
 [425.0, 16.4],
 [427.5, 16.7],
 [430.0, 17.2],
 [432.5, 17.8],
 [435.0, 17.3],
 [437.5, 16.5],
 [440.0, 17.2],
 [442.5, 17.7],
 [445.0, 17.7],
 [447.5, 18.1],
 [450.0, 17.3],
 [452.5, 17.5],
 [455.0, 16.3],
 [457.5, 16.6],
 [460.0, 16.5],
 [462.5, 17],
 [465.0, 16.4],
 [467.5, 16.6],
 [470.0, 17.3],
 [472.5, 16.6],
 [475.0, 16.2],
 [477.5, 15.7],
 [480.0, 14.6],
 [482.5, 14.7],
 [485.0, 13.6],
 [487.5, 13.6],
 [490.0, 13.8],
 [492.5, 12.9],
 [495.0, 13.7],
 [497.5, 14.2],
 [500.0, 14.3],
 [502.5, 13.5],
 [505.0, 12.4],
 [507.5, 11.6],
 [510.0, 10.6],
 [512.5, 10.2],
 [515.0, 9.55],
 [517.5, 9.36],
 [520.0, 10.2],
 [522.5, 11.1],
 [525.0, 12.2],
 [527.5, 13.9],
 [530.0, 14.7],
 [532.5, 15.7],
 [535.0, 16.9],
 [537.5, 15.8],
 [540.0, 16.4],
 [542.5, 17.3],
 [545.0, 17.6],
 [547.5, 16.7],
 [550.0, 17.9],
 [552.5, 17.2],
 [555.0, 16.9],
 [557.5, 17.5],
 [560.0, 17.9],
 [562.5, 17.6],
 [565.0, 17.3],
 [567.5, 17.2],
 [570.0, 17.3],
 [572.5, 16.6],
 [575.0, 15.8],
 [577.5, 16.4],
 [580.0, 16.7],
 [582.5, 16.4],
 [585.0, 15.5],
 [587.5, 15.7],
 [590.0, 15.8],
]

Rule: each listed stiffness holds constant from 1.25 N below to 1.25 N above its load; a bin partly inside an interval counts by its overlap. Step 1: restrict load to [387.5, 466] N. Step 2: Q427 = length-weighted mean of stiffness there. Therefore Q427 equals 17.3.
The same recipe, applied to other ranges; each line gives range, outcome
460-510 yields 14.6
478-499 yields 14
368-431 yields 17.6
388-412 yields 18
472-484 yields 15.5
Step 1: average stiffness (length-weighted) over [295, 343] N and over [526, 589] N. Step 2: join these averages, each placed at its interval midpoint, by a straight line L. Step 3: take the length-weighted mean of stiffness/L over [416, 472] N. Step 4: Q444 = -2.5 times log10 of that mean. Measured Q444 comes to -0.07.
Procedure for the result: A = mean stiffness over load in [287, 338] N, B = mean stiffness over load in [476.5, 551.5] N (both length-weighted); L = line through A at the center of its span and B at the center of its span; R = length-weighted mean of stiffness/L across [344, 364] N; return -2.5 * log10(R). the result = -0.177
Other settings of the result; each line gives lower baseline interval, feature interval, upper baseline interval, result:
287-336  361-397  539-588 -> -0.15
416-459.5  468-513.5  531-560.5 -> 0.22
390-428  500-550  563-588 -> 0.23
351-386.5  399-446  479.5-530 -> -0.10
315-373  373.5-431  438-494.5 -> -0.08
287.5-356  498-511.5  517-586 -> 0.25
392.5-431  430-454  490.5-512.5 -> -0.10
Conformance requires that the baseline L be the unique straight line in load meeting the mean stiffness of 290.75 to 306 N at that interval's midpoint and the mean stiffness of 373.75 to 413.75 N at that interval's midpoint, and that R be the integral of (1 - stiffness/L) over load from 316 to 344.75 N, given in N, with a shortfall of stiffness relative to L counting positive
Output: 1.85 N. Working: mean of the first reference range 15.7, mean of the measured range 15.4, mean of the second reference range 18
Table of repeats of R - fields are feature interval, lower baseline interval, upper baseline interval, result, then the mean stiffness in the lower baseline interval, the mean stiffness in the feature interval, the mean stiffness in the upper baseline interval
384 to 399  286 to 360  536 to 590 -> -1.7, 15.9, 18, 16.8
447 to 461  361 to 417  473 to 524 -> -2.0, 17.9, 17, 12.8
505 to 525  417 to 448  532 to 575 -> 7.6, 17.1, 10.6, 17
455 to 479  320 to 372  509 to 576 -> -1.3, 16.6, 16.5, 15.1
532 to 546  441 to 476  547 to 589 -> 0.2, 17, 16.6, 16.9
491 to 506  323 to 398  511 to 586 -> 2.2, 17.1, 13.5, 15.4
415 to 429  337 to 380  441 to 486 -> 0.2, 17.5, 16.7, 16.5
